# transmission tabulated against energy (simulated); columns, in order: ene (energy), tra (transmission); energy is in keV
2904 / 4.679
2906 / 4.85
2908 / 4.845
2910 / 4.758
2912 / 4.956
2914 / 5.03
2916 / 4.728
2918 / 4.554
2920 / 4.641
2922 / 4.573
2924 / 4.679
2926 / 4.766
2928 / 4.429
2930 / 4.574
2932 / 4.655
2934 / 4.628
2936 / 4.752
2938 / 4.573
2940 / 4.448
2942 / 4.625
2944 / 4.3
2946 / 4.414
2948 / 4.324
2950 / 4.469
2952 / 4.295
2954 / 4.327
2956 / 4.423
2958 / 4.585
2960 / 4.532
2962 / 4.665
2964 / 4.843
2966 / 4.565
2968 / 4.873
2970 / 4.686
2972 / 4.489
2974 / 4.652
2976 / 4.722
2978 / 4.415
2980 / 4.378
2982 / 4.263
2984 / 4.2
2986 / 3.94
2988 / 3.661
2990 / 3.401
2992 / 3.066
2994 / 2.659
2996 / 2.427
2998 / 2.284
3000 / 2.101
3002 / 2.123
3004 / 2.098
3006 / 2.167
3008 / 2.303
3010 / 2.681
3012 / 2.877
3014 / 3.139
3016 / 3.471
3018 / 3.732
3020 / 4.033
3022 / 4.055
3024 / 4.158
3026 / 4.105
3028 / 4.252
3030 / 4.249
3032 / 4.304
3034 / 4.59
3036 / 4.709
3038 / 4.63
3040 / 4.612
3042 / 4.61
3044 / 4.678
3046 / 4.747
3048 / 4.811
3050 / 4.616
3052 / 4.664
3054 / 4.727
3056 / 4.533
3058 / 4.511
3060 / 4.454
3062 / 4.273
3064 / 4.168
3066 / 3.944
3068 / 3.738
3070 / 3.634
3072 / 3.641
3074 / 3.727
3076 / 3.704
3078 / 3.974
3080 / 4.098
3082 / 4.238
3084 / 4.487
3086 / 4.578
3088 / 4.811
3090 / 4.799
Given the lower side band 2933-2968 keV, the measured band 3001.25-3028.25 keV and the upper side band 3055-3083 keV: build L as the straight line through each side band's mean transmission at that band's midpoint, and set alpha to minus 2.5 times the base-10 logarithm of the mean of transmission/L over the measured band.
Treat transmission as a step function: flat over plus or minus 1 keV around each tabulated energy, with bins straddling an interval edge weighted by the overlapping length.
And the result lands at 0.31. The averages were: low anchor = 4.53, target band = 3.21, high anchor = 4.05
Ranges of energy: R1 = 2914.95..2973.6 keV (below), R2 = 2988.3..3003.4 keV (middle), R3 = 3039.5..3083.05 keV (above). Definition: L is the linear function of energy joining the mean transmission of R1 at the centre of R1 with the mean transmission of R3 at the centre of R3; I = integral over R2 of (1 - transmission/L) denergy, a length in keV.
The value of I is 6.2 keV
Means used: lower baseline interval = 4.57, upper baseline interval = 4.27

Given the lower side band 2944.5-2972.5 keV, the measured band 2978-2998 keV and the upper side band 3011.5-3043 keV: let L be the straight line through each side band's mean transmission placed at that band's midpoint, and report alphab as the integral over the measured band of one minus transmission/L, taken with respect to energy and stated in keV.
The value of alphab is 3.8 keV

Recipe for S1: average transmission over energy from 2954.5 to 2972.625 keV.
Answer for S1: 4.62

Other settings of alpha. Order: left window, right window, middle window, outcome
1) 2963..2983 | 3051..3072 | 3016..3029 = 0.098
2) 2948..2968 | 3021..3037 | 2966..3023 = 0.260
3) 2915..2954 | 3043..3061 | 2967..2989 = 0.046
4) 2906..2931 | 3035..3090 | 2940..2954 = 0.058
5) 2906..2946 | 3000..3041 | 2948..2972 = -0.072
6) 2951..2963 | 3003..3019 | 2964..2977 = -0.155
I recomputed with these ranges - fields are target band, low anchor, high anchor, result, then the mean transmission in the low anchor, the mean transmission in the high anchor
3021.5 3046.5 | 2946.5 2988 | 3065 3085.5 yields -1.85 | 4.46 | 3.93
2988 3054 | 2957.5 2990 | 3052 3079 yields 9.20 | 4.43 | 4.1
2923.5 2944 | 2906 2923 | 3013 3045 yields 0.33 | 4.77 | 4.21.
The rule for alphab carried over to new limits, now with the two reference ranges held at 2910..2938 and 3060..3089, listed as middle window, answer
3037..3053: -1.78 keV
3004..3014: 4.18 keV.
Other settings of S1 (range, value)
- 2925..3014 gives 3.94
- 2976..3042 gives 3.57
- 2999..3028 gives 3.12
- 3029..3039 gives 4.5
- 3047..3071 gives 4.34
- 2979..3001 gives 3.31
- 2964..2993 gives 4.26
